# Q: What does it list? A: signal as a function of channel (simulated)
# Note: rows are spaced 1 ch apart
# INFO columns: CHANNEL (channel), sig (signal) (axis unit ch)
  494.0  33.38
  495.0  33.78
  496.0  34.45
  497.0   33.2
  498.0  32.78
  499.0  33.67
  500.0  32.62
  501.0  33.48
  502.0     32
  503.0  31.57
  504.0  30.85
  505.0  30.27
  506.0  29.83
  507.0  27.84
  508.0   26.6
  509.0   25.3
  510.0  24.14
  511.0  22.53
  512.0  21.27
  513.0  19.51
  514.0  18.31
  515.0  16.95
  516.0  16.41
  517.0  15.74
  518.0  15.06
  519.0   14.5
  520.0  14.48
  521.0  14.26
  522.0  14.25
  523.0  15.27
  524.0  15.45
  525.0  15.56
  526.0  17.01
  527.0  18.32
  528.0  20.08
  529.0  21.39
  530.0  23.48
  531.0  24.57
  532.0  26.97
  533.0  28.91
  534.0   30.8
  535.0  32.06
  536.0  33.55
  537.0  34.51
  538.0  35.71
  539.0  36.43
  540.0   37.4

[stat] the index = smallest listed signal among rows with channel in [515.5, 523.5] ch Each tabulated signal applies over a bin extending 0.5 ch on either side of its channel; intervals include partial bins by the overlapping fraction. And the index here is 14.25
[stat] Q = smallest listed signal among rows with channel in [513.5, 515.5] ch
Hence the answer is 16.95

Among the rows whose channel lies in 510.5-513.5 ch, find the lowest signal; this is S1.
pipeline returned 19.51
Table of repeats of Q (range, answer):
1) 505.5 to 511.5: 22.53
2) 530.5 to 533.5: 24.57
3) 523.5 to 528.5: 15.45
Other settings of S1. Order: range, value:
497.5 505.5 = 30.27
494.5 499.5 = 32.78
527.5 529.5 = 20.08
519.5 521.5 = 14.26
